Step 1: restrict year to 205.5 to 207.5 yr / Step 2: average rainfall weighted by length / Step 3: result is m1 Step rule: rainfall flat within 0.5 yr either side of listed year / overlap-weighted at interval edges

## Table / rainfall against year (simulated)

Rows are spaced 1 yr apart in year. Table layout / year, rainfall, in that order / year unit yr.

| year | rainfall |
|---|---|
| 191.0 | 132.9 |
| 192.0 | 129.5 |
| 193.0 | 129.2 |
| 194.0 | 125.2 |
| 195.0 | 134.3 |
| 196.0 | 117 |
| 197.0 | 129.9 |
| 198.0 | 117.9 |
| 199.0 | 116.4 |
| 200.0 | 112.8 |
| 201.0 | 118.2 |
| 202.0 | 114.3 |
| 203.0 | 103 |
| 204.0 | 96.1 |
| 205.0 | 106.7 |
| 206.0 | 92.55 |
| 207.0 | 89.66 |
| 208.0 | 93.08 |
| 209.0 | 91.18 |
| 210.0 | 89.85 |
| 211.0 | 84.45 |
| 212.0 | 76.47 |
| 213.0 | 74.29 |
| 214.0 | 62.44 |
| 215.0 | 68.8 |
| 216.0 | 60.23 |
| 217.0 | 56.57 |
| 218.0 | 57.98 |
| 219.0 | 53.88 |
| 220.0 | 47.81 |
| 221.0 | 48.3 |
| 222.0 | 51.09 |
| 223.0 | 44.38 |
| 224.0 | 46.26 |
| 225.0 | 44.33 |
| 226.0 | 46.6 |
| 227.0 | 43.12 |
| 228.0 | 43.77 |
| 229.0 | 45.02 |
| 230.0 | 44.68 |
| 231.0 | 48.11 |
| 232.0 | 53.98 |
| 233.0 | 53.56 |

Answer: 91.1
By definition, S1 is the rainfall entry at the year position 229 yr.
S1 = 45.02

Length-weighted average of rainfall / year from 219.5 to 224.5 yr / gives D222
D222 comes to 47.6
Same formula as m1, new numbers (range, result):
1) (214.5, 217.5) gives 61.9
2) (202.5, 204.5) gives 99.5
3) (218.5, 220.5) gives 50.8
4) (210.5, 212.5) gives 80.5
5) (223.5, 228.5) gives 44.8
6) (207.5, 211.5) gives 89.6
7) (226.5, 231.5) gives 44.9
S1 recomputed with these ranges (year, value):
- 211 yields 84.45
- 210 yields 89.85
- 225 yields 44.33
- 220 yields 47.81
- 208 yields 93.08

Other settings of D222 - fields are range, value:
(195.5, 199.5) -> 120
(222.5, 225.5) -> 45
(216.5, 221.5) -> 52.9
